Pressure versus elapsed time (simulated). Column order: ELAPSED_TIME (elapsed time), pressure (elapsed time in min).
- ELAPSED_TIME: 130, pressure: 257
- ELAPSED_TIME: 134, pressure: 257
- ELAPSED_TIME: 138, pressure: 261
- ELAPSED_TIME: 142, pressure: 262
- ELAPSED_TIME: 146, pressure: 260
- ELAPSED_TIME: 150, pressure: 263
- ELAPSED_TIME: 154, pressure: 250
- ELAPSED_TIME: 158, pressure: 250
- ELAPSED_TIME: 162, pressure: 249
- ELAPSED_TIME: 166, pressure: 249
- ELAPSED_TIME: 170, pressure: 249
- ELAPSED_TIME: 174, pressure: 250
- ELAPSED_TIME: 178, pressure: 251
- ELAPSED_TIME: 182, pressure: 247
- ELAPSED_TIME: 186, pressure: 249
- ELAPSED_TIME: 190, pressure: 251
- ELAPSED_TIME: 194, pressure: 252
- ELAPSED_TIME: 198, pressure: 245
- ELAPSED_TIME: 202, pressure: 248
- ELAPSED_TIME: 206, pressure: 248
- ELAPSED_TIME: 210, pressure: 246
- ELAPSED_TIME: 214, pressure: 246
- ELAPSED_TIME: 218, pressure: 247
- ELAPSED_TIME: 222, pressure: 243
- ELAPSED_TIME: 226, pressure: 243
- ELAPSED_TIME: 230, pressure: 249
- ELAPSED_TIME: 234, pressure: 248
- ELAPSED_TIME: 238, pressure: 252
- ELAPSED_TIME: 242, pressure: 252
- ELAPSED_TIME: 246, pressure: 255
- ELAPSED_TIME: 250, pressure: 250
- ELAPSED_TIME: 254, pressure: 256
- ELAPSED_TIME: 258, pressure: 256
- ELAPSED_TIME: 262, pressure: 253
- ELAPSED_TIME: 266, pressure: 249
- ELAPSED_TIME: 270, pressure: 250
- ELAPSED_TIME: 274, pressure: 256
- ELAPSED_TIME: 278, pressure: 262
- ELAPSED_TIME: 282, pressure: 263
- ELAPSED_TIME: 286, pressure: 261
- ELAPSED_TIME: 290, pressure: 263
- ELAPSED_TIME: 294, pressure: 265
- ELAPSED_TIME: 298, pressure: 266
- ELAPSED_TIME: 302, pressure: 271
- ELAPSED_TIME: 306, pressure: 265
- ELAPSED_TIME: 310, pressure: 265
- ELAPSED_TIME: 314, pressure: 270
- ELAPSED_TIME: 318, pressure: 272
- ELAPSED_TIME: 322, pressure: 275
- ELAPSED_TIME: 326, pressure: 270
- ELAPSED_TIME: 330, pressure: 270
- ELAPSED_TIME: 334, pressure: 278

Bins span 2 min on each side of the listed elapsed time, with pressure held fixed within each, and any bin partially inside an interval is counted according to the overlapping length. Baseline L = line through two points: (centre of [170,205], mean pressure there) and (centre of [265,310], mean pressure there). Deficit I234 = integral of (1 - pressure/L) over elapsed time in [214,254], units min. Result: 0.92 min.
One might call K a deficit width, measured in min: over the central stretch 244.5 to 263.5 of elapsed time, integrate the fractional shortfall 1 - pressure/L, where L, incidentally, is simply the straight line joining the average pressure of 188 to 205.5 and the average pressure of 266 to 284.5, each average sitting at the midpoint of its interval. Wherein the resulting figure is 0.05 min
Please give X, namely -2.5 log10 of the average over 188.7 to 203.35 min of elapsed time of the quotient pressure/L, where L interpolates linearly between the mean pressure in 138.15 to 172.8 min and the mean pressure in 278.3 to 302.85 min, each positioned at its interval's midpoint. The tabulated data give 0.04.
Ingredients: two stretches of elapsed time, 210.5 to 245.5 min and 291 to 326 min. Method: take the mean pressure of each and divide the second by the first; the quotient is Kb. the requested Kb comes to 1.08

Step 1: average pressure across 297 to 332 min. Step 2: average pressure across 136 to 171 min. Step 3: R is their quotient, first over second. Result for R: 1.06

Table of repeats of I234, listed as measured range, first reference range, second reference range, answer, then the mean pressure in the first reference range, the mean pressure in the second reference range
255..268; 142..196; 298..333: 0.5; 252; 270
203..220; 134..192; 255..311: 0.6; 253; 260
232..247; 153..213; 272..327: 0.3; 249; 266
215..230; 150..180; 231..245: 0.3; 251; 251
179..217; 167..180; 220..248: 0.2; 250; 249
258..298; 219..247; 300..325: 0.3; 249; 270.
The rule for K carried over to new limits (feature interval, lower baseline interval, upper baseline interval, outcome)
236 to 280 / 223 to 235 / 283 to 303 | 0.15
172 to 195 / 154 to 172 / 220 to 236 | -0.16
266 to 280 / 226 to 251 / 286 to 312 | 0.21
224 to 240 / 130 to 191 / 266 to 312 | 0.63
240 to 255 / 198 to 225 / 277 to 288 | 0.07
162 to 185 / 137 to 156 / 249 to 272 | 0.75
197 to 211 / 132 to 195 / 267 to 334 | 0.54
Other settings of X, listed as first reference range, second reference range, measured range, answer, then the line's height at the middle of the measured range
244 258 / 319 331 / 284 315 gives 0.00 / 266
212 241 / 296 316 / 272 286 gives 0.00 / 260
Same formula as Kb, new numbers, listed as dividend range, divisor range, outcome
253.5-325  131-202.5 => 1.04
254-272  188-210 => 1.02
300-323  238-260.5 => 1.06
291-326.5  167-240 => 1.08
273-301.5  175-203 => 1.06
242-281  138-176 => 1.00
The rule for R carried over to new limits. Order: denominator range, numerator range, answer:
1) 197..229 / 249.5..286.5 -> 1.04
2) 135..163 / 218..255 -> 0.97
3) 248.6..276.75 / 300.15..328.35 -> 1.07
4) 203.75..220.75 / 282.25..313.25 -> 1.08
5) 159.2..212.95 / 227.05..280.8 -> 1.02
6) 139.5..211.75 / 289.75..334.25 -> 1.07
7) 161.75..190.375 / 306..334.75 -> 1.09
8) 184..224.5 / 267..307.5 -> 1.06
